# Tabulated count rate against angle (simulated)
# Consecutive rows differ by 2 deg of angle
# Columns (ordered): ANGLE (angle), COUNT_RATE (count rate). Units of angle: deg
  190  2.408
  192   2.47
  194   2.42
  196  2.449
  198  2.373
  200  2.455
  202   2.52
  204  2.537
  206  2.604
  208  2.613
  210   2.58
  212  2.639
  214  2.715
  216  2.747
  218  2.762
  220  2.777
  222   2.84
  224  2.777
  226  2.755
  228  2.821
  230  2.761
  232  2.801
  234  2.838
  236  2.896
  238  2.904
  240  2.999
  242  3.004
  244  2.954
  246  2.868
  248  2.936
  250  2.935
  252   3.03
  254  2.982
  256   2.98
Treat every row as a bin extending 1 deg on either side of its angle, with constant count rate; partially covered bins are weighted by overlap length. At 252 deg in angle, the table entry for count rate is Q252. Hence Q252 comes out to 3.03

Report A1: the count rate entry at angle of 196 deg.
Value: 2.449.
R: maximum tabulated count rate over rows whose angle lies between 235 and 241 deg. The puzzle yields 2.999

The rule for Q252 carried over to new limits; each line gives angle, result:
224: 2.777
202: 2.52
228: 2.821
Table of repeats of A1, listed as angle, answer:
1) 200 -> 2.455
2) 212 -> 2.639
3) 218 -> 2.762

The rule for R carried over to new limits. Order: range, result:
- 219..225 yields 2.84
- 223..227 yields 2.777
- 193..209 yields 2.613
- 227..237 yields 2.896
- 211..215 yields 2.715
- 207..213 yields 2.639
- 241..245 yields 3.004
